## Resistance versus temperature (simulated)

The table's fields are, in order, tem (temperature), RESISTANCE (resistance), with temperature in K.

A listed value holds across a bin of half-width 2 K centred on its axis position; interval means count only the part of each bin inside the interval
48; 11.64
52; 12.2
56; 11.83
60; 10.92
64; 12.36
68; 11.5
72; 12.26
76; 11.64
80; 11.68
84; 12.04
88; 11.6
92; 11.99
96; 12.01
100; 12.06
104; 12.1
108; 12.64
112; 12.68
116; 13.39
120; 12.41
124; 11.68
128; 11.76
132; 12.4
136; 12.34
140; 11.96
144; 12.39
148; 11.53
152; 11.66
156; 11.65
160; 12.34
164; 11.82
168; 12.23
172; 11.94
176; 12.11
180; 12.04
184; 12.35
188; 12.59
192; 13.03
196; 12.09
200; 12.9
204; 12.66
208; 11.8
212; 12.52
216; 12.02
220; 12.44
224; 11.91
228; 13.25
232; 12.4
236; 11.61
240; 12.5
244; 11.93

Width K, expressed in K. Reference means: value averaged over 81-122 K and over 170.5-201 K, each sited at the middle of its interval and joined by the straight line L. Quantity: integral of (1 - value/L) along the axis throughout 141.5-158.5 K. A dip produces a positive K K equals 0.7 K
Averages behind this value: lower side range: 12.3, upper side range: 12.4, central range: 11.8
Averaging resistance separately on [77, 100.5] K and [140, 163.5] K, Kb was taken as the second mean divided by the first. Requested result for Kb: 1.00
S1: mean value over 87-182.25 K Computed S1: 12.1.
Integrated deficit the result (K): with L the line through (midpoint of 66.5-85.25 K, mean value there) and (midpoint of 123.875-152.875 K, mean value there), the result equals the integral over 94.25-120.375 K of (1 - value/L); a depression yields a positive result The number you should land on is -1.2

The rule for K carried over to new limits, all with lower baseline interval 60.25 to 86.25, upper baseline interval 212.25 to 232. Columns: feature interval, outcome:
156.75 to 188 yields 0.2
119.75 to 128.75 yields 0.1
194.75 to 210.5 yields -0.1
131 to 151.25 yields 0.0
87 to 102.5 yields 0.0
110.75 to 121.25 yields -0.8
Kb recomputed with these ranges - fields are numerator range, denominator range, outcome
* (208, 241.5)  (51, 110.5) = 1.03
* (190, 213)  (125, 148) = 1.03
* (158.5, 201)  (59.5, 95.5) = 1.04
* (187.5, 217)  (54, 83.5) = 1.06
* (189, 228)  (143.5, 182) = 1.04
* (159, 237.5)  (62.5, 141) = 1.01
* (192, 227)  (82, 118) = 1.01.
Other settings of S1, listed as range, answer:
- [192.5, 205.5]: 12.6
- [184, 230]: 12.5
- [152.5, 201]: 12.2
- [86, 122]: 12.3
